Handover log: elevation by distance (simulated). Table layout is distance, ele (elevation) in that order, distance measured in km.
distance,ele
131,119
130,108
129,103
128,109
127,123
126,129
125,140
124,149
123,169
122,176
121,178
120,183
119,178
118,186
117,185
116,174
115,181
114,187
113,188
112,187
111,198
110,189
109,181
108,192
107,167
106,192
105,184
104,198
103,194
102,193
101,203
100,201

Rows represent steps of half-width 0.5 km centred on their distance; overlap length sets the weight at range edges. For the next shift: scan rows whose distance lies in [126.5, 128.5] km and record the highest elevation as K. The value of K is 123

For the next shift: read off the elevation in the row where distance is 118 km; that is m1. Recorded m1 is 186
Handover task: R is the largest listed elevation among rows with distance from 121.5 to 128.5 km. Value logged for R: 176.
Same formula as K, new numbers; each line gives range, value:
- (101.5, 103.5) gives 194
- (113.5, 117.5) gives 187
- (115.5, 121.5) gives 186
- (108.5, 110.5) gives 189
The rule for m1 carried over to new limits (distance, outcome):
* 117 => 185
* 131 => 119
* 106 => 192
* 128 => 109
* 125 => 140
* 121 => 178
